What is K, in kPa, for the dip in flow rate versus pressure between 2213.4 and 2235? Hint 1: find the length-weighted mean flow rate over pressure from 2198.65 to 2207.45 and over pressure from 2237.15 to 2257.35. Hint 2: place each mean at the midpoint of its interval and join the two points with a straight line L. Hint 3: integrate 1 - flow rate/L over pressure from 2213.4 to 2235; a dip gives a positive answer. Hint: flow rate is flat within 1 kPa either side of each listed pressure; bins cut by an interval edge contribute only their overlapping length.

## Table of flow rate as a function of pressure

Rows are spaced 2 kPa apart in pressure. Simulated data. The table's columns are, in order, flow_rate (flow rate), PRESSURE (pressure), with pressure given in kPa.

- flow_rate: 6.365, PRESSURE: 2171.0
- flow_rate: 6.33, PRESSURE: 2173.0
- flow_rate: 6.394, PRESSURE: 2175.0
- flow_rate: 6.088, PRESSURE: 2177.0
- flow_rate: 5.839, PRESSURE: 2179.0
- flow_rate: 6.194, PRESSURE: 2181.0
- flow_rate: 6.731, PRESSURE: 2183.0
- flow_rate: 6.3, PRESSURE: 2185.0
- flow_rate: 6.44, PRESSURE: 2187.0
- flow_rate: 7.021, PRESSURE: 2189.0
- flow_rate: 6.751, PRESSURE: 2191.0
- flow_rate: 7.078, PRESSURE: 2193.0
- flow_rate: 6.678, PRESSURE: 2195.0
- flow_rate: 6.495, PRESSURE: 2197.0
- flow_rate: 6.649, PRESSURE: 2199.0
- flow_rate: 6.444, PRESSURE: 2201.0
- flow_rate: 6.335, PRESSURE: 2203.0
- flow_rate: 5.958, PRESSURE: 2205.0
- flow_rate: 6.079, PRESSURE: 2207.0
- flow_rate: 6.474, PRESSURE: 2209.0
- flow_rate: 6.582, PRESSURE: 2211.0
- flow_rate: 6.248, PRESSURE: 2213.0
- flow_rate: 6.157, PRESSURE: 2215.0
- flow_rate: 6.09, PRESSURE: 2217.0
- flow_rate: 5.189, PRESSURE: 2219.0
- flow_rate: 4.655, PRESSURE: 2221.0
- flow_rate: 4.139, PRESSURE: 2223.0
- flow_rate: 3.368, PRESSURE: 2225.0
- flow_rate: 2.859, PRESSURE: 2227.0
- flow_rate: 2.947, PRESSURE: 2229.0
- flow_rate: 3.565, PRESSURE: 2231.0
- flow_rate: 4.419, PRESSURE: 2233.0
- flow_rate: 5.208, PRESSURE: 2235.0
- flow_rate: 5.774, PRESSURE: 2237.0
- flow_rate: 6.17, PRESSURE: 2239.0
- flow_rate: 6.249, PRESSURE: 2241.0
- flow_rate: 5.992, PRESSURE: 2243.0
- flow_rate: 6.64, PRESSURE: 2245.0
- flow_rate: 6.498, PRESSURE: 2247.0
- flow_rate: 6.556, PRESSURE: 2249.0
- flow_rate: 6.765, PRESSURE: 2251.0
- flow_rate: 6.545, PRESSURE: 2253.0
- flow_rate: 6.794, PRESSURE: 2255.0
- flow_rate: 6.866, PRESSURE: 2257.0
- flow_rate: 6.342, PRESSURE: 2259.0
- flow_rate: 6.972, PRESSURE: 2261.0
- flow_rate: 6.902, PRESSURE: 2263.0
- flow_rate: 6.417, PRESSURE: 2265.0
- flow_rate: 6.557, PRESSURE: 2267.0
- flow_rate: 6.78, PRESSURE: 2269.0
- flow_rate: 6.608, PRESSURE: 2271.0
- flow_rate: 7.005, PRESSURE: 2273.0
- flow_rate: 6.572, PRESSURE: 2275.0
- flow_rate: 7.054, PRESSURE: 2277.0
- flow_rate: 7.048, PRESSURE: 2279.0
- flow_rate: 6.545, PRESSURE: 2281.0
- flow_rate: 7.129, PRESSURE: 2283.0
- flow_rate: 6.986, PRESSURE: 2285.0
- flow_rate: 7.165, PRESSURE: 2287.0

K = 6.6 kPa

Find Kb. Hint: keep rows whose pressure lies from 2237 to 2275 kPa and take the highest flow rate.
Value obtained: 7.005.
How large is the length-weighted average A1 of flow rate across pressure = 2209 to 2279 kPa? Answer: 5.89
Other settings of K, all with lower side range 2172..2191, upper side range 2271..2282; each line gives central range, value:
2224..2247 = 6.0 kPa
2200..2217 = 0.6 kPa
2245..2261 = 0.2 kPa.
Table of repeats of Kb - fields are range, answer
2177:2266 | 7.078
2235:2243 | 6.249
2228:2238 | 5.774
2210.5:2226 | 6.582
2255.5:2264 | 6.972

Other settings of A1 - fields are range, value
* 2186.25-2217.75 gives 6.47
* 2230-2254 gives 5.87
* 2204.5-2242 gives 5.15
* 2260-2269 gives 6.72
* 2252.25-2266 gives 6.69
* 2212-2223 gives 5.53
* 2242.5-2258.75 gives 6.59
